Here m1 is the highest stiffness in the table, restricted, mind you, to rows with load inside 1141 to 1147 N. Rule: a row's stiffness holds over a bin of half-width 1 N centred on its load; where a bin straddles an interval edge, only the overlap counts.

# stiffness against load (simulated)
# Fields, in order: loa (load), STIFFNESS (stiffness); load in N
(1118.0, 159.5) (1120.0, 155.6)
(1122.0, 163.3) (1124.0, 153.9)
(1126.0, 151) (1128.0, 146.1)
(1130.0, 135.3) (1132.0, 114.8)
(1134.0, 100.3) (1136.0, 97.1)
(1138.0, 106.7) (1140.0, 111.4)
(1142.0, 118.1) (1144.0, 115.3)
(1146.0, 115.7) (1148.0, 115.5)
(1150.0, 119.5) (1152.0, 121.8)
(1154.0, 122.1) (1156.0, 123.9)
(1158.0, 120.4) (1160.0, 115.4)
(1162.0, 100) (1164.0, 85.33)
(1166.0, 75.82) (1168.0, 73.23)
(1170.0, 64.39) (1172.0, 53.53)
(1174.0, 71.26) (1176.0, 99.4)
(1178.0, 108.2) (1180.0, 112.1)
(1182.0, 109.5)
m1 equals 118.1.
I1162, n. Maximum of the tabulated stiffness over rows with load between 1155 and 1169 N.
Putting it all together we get 123.9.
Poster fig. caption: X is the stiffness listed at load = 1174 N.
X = 71.26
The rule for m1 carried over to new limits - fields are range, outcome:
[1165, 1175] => 75.82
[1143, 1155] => 122.1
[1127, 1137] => 146.1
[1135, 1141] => 111.4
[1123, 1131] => 153.9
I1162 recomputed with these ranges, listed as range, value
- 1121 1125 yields 163.3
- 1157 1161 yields 120.4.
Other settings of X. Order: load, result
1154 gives 122.1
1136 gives 97.1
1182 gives 109.5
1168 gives 73.23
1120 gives 155.6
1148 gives 115.5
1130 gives 135.3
